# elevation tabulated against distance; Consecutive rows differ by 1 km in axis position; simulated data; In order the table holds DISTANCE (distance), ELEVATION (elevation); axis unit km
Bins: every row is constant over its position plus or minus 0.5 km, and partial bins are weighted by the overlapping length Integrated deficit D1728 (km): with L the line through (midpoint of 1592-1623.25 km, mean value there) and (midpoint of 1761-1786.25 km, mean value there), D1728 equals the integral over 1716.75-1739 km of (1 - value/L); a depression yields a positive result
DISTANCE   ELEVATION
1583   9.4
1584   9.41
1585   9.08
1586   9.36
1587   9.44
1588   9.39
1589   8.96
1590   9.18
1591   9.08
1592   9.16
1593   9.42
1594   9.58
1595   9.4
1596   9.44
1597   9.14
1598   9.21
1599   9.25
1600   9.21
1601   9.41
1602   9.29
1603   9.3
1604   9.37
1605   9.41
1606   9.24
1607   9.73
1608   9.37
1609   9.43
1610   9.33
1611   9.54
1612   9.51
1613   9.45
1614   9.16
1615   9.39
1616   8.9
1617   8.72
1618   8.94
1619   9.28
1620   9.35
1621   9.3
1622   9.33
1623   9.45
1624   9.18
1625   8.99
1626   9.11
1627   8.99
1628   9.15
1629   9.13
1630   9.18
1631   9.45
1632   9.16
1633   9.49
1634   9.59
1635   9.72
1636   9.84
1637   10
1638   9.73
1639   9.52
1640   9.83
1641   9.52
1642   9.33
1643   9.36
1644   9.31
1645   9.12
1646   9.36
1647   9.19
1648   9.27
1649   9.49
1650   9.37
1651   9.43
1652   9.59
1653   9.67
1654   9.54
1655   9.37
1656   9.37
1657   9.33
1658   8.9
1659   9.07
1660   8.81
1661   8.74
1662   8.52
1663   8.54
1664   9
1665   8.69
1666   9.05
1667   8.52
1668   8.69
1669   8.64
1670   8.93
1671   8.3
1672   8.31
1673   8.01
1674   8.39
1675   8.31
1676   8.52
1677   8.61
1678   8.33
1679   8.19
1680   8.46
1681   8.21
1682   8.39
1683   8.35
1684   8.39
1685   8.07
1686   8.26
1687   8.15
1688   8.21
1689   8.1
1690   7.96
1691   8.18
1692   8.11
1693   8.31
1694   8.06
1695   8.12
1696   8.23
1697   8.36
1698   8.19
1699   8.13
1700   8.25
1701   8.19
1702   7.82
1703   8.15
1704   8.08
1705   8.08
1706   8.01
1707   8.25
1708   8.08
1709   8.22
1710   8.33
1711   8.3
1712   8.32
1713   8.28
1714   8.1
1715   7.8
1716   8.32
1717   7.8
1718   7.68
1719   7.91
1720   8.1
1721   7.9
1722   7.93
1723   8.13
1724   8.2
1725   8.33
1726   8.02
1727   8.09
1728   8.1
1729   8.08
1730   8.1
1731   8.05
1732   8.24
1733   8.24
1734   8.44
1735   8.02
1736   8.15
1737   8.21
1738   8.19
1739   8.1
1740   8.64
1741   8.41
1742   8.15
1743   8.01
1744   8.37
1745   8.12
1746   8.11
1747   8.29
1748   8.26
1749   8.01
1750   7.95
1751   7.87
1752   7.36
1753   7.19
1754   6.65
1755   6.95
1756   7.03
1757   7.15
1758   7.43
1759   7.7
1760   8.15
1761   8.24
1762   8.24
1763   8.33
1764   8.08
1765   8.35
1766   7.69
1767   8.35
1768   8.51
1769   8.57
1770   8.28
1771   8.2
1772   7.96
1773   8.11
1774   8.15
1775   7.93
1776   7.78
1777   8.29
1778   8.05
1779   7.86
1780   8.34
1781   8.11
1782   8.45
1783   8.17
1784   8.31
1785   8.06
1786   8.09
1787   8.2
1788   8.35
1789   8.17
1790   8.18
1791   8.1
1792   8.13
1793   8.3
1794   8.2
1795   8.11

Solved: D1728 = 1.0 km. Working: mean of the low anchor 9.31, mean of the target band 8.09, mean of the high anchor 8.17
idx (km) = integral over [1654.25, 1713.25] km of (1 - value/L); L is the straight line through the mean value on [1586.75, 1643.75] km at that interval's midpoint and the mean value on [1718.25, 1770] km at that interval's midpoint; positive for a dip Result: 1.57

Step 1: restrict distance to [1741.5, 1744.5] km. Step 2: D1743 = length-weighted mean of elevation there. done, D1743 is 8.18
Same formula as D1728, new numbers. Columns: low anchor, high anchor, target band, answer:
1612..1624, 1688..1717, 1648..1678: -0.80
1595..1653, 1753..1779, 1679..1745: 2.30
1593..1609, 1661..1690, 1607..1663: -2.36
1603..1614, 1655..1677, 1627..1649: -0.92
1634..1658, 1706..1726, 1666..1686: 1.07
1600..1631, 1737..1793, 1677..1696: 1.00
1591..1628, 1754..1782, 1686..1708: 1.08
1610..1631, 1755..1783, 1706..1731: 1.00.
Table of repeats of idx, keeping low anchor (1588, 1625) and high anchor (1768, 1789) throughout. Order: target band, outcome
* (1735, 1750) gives 0.4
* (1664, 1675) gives 0.4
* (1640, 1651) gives -0.4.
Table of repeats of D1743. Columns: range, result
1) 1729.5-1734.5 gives 8.21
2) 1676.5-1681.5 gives 8.36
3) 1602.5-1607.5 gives 9.41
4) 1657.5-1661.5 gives 8.88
